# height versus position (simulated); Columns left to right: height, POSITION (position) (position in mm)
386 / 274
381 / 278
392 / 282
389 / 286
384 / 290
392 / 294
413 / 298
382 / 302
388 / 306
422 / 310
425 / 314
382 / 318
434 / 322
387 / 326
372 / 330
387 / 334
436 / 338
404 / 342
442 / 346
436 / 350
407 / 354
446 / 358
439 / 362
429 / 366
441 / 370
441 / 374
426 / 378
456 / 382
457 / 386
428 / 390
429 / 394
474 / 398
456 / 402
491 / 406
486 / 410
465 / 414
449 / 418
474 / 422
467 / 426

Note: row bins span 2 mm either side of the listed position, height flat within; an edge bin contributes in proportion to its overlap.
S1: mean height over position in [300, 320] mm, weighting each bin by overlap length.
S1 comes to 400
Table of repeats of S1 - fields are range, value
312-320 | 404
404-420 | 473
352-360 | 426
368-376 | 441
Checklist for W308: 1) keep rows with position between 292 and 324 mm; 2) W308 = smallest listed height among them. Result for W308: 382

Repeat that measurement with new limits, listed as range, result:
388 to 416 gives 428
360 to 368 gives 429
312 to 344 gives 372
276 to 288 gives 381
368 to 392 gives 426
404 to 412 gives 486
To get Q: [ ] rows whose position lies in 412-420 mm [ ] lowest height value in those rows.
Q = 449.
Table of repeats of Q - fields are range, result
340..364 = 404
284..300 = 384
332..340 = 387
